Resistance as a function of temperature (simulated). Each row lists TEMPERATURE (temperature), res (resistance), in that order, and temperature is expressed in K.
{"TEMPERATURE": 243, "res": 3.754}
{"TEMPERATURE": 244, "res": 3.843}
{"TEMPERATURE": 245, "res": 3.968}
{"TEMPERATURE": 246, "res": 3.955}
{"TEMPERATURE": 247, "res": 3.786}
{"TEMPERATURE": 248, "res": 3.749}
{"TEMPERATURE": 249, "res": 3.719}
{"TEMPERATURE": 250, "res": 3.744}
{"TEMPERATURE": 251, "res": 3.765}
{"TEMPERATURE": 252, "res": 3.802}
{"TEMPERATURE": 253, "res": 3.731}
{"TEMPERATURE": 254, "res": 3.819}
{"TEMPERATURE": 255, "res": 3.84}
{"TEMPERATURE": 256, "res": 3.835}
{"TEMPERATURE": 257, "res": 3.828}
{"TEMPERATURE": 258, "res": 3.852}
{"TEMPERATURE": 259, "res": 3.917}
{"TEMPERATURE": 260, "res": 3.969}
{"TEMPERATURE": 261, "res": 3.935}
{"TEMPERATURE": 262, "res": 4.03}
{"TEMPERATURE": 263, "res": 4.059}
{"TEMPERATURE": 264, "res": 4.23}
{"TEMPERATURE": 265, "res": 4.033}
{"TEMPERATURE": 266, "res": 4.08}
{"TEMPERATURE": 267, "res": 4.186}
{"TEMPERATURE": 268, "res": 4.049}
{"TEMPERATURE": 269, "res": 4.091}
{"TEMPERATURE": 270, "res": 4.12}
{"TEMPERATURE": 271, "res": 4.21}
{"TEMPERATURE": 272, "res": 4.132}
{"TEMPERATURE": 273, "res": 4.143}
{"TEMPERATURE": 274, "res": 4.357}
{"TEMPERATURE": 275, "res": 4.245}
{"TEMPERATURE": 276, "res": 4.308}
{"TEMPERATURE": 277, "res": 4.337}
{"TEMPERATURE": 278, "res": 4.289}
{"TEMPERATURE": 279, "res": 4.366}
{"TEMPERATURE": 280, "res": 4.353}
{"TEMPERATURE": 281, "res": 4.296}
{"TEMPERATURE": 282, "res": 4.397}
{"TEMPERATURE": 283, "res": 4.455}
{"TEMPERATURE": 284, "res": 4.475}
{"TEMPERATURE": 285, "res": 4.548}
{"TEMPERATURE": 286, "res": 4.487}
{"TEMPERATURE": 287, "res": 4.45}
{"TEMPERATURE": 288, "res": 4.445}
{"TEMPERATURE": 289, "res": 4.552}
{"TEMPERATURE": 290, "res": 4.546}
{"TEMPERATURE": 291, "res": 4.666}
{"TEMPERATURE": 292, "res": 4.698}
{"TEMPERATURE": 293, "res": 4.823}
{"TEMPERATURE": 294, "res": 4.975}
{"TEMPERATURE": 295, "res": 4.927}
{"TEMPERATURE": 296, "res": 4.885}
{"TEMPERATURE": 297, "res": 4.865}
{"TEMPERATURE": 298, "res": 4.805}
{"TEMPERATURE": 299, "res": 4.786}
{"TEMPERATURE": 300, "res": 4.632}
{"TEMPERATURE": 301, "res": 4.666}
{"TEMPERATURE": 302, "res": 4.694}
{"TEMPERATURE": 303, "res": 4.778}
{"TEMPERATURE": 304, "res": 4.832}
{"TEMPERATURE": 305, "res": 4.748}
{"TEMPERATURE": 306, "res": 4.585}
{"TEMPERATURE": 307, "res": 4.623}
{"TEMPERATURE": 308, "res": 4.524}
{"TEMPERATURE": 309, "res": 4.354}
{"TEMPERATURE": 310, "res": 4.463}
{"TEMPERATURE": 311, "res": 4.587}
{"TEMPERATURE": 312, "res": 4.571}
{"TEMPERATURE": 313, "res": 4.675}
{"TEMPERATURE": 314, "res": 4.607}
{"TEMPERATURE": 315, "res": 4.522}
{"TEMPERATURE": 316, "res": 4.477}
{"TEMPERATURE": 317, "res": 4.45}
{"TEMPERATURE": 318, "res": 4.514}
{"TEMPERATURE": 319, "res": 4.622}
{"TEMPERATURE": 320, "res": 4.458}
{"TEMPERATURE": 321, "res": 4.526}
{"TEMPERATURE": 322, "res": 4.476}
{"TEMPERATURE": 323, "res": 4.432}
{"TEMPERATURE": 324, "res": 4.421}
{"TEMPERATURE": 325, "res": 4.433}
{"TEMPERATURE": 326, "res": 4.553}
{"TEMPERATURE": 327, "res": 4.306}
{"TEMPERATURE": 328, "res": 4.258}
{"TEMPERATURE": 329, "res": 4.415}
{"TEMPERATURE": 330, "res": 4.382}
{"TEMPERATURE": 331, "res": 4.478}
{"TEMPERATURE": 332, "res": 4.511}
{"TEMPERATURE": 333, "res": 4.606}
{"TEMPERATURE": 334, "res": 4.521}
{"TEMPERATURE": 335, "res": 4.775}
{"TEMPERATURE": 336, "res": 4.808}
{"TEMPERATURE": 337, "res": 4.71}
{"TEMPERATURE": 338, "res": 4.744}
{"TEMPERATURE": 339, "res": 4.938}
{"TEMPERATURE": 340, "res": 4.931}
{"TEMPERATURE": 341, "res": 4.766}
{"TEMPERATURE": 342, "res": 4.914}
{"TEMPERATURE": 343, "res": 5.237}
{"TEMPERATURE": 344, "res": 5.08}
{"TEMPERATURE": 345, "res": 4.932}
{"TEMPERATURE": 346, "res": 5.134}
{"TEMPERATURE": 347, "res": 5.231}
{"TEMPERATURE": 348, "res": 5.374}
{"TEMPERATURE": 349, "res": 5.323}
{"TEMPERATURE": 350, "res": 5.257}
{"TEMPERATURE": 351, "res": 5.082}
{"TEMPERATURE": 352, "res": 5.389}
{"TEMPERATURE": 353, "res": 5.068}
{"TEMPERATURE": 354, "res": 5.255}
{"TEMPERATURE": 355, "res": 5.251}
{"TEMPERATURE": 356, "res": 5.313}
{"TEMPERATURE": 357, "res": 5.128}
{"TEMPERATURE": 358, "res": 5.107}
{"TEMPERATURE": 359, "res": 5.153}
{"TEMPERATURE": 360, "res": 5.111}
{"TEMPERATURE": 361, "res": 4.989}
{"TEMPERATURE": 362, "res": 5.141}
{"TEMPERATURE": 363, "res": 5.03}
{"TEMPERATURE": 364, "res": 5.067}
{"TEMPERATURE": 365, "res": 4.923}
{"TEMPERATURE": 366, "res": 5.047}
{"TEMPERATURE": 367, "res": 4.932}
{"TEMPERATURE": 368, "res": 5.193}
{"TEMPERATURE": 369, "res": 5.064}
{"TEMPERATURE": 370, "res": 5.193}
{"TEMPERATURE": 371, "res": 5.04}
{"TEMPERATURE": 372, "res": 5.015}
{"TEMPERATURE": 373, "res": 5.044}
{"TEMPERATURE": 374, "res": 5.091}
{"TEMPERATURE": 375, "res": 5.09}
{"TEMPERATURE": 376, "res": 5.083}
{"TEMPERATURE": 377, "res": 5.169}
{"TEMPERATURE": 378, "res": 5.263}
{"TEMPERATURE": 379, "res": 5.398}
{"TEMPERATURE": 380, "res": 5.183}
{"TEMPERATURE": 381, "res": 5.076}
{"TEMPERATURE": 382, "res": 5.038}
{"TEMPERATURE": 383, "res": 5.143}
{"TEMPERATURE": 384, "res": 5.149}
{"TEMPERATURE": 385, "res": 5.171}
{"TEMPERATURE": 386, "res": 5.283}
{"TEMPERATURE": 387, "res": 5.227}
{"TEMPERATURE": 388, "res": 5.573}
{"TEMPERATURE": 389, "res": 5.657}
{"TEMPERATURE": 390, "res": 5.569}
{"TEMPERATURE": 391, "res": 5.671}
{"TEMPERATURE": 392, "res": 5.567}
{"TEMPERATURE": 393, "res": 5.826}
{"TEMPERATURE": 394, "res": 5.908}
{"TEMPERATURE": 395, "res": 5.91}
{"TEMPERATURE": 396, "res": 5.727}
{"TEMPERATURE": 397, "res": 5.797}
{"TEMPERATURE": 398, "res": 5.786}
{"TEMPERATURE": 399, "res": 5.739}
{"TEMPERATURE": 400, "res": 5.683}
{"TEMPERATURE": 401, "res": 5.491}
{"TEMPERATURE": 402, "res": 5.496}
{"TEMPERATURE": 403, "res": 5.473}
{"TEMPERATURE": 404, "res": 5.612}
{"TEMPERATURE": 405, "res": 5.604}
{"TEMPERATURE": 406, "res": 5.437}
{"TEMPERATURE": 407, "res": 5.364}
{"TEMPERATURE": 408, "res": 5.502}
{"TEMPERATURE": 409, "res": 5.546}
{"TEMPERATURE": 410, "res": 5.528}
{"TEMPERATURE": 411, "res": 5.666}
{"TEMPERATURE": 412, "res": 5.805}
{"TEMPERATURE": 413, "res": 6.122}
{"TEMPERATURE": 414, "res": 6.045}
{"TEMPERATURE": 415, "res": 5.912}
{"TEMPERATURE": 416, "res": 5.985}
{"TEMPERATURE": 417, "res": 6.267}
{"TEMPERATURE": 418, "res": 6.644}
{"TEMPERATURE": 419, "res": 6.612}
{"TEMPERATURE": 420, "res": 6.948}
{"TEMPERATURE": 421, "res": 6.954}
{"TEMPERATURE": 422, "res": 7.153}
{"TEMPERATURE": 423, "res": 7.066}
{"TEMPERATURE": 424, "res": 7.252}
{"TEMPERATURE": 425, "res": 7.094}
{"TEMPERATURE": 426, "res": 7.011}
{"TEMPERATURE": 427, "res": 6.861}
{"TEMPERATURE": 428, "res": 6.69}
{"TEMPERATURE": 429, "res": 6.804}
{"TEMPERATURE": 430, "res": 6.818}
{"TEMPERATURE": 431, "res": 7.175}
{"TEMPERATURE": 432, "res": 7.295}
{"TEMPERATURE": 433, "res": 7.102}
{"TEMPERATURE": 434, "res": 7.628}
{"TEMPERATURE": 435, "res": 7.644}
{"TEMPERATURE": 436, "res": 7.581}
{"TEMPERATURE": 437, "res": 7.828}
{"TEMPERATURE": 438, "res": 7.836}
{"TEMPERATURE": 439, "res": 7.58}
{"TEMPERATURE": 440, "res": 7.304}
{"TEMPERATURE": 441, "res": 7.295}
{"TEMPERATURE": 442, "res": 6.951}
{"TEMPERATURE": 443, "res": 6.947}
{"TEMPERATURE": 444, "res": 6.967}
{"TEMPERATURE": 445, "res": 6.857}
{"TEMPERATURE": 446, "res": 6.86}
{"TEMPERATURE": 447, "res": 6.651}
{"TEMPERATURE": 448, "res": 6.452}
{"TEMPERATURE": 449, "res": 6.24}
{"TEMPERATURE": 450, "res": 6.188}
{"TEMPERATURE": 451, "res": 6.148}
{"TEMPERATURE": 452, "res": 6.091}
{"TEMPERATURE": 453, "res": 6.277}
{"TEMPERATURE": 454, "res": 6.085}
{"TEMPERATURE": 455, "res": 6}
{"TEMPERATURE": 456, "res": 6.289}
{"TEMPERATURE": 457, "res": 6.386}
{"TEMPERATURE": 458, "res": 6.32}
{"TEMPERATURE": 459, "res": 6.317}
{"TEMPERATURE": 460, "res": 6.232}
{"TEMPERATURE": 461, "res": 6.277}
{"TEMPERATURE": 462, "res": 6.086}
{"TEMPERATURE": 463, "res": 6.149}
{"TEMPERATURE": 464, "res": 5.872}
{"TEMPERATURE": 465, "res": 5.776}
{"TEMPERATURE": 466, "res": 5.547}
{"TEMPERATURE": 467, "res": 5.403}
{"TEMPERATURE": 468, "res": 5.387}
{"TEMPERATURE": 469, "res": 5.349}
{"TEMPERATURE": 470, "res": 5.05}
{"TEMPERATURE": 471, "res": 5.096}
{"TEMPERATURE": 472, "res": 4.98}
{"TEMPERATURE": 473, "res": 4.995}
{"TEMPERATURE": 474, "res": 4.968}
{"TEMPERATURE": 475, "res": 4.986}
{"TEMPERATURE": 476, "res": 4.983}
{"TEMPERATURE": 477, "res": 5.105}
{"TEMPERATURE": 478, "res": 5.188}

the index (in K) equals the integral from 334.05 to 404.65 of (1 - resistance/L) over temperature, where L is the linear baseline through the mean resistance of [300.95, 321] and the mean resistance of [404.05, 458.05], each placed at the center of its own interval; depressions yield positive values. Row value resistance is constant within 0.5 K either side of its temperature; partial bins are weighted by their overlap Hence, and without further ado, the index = 4.1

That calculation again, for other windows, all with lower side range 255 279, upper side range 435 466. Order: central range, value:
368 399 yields 1.8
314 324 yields 0.6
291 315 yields -0.6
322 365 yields 2.1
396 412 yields 1.0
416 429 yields -1.3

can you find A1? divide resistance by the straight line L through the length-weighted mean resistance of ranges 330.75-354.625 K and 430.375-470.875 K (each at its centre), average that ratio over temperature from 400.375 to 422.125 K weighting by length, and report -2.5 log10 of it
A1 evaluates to 0.00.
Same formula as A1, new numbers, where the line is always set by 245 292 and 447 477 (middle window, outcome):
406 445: -0.223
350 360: -0.068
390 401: -0.102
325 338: 0.035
